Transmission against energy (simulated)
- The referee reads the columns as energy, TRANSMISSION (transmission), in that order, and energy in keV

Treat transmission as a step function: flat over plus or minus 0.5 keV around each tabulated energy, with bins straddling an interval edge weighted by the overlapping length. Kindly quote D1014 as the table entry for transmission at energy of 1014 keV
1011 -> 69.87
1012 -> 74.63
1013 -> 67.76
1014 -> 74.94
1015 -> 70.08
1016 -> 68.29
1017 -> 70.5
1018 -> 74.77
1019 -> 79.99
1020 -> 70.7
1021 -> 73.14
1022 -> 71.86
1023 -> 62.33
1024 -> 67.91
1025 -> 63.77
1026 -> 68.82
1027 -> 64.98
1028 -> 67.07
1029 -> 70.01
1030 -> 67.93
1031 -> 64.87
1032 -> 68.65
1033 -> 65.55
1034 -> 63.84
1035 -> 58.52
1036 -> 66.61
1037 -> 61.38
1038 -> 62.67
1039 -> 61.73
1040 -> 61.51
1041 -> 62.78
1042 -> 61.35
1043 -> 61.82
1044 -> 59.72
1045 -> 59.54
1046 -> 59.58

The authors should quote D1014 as 74.94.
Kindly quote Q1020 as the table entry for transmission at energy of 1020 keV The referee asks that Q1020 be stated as 70.7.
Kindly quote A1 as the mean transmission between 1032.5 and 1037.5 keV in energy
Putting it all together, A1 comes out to 63.2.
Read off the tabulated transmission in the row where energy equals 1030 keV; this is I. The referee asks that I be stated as 67.93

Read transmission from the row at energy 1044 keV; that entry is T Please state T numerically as 59.72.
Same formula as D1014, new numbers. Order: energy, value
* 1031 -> 64.87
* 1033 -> 65.55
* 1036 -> 66.61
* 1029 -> 70.01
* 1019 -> 79.99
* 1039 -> 61.73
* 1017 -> 70.5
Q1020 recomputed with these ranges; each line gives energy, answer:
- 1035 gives 58.52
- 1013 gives 67.76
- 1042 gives 61.35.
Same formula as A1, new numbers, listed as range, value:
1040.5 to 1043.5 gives 62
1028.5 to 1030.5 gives 69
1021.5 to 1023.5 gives 67.1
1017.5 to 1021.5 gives 74.6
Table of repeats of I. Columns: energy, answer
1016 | 68.29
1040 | 61.51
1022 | 71.86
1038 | 62.67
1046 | 59.58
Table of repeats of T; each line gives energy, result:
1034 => 63.84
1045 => 59.54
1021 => 73.14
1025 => 63.77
